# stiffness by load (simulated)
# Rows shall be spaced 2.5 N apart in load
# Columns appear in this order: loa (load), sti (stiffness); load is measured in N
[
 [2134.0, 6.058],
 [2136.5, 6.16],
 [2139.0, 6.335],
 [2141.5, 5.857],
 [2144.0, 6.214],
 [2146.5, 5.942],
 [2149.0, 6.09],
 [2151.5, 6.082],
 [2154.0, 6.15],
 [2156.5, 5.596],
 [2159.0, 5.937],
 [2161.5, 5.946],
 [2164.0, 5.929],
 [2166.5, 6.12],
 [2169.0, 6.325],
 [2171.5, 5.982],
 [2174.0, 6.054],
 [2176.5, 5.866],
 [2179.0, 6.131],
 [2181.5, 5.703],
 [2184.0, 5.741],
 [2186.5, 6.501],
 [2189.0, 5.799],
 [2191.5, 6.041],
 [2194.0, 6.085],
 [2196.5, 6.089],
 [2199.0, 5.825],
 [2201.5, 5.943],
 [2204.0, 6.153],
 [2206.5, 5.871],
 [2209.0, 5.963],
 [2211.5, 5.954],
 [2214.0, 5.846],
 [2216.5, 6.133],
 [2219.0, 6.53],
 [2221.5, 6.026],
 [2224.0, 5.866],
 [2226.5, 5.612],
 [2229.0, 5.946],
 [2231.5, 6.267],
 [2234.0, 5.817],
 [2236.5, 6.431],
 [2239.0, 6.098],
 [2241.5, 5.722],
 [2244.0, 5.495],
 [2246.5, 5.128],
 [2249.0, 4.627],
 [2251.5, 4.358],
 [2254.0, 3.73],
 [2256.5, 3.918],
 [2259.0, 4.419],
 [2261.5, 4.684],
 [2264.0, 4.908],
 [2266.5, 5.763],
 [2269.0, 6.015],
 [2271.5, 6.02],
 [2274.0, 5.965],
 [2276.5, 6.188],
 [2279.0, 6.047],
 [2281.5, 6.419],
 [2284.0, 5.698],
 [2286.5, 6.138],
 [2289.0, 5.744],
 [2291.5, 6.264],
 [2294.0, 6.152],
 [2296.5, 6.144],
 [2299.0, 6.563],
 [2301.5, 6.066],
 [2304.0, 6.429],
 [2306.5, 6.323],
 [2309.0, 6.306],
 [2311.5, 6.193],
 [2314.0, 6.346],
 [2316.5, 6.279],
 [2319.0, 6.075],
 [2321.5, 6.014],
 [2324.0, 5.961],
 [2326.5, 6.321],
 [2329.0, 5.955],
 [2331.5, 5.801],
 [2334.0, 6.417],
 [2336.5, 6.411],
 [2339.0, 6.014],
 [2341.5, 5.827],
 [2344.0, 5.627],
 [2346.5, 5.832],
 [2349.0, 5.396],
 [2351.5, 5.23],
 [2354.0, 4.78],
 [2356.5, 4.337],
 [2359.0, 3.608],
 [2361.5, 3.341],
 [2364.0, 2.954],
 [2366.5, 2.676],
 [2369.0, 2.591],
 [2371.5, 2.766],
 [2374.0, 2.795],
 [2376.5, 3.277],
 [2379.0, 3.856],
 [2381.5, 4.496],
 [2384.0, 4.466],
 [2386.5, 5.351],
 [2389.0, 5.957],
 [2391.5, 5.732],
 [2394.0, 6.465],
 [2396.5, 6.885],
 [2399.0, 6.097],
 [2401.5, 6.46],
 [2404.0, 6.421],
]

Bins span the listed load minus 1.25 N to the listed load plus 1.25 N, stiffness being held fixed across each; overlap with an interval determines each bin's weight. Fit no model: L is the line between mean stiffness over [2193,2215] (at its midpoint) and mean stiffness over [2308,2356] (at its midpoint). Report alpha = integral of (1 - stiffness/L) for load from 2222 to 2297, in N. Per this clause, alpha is 4.5 N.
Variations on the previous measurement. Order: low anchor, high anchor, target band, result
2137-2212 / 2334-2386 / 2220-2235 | -1.1 N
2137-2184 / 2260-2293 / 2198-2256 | 2.2 N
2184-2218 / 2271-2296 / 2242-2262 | 4.8 N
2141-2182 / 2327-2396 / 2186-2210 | -1.0 N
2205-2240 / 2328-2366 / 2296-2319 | -3.8 N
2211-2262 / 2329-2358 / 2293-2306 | -1.7 N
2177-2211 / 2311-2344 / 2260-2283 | 1.1 N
